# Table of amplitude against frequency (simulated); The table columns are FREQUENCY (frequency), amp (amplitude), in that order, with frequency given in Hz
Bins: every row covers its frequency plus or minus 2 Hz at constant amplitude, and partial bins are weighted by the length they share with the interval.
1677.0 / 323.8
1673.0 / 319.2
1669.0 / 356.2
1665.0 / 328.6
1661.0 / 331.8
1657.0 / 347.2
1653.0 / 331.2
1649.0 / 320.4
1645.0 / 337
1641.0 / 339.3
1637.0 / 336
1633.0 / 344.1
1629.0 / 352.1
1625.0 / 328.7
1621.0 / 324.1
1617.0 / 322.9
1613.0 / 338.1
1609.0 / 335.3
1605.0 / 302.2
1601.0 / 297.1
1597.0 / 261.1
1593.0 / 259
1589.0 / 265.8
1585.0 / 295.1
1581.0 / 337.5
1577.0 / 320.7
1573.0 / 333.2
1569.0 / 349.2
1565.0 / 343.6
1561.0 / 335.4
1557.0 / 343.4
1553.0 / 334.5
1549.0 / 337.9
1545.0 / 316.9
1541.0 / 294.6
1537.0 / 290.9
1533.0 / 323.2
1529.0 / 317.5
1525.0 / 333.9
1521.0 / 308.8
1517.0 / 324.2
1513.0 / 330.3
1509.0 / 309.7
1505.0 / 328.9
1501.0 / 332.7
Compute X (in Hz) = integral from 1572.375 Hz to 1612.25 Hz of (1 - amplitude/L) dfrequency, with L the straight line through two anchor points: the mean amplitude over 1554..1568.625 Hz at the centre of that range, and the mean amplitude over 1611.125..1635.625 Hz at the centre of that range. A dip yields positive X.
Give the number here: 4.41 Hz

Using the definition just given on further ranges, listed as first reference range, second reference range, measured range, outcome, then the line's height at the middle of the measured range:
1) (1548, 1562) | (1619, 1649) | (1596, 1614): 1.6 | 337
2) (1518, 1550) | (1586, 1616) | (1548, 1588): -3.4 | 305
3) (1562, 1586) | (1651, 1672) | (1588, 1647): 3.1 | 335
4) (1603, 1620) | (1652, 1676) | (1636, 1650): -0.1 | 331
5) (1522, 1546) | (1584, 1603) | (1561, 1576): -2.5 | 291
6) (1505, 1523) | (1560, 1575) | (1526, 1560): 1.1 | 331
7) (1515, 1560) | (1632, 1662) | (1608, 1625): 0.1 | 332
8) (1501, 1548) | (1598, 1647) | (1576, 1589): 0.6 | 324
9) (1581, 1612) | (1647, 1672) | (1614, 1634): -1.5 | 311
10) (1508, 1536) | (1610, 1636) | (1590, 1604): 2.4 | 331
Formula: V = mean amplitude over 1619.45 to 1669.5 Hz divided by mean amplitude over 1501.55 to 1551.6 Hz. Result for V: 1.05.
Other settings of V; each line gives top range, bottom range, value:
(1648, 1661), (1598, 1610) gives 1.09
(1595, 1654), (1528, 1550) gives 1.04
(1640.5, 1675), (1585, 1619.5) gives 1.12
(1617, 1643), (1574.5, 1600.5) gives 1.16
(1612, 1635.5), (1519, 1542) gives 1.07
